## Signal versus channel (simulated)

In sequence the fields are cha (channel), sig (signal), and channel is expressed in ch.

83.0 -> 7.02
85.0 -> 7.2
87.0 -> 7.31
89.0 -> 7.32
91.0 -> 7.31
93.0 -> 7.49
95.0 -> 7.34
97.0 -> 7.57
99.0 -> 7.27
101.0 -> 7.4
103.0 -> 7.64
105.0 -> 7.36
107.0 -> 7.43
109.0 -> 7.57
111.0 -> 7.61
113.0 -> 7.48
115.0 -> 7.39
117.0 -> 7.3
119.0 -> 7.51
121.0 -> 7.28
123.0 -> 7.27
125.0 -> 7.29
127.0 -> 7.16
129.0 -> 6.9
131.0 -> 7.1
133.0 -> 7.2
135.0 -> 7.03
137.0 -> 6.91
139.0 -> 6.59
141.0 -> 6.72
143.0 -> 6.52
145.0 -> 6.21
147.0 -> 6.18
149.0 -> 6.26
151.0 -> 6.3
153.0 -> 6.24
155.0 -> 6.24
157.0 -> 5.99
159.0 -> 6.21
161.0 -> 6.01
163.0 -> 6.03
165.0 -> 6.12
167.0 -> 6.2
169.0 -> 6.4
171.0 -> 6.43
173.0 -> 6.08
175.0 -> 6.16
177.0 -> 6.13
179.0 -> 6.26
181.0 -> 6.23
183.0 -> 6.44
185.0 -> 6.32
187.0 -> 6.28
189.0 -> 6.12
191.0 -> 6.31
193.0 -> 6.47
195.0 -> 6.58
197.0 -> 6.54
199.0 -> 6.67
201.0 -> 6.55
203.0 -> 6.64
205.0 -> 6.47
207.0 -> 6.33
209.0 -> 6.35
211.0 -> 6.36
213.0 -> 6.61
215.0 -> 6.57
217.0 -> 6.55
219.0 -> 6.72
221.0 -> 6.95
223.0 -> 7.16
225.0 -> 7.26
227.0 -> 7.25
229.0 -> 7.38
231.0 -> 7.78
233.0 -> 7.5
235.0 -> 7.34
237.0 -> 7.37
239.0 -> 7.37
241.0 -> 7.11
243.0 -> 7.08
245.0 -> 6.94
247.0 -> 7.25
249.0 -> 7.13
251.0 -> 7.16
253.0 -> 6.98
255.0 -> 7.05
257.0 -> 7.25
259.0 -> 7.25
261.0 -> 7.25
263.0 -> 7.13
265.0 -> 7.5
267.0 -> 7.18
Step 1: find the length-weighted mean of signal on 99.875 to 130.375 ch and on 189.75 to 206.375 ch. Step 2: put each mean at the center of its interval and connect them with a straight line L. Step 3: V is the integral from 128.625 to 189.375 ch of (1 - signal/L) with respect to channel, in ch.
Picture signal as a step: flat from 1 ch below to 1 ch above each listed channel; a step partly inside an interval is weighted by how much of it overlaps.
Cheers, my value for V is 4.8 ch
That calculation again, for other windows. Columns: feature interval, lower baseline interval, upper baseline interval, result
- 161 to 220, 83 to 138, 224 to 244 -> 7.75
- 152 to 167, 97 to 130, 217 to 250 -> 2.43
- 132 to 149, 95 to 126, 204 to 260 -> 1.57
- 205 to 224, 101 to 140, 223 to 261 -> 1.67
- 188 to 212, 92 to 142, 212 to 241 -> 2.39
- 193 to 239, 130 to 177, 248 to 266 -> 0.09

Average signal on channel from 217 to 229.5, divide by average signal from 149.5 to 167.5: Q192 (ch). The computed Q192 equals 1.1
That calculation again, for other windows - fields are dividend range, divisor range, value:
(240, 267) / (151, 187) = 1.15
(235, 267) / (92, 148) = 1.00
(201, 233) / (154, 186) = 1.10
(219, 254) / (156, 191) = 1.16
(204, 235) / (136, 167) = 1.10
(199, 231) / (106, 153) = 0.97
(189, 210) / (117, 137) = 0.90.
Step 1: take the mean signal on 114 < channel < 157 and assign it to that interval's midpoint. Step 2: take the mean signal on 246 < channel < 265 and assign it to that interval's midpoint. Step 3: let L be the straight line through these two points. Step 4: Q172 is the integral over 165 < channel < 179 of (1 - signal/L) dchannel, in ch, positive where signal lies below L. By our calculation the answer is 1.4 ch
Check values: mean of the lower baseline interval 6.82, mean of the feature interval 6.23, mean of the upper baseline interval 7.18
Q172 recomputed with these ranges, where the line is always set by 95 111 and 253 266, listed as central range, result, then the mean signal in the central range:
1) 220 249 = 0.0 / 7.26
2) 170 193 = 3.4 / 6.26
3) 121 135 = 0.5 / 7.15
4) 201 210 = 1.0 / 6.46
